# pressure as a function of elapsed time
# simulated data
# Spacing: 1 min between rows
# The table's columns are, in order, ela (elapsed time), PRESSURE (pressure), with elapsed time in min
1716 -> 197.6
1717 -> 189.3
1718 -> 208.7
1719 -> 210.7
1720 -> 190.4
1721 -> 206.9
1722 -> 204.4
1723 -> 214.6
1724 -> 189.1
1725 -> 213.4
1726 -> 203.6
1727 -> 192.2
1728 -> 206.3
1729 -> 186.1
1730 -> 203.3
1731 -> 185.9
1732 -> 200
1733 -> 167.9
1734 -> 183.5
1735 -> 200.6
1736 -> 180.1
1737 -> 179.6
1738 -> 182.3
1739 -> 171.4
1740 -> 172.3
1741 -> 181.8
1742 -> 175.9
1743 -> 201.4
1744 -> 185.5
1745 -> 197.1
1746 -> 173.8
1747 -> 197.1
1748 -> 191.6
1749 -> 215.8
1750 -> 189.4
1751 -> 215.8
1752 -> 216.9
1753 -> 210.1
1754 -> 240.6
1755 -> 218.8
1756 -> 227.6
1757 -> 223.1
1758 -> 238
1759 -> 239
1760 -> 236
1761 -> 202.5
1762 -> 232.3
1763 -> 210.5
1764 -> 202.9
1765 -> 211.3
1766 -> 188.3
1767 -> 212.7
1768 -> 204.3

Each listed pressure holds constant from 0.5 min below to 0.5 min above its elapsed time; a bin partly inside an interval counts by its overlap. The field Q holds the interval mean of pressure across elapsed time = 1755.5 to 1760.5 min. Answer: 233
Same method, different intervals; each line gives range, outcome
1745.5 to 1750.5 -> 194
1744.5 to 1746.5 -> 185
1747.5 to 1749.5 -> 204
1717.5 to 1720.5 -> 203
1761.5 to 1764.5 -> 215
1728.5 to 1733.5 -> 189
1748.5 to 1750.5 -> 203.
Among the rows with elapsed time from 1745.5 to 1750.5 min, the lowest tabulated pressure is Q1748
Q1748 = 173.8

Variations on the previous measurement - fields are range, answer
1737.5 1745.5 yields 171.4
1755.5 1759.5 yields 223.1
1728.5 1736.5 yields 167.9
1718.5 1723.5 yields 190.4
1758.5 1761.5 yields 202.5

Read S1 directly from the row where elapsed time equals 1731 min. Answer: 185.9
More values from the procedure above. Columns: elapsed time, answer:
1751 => 215.8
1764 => 202.9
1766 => 188.3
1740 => 172.3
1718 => 208.7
